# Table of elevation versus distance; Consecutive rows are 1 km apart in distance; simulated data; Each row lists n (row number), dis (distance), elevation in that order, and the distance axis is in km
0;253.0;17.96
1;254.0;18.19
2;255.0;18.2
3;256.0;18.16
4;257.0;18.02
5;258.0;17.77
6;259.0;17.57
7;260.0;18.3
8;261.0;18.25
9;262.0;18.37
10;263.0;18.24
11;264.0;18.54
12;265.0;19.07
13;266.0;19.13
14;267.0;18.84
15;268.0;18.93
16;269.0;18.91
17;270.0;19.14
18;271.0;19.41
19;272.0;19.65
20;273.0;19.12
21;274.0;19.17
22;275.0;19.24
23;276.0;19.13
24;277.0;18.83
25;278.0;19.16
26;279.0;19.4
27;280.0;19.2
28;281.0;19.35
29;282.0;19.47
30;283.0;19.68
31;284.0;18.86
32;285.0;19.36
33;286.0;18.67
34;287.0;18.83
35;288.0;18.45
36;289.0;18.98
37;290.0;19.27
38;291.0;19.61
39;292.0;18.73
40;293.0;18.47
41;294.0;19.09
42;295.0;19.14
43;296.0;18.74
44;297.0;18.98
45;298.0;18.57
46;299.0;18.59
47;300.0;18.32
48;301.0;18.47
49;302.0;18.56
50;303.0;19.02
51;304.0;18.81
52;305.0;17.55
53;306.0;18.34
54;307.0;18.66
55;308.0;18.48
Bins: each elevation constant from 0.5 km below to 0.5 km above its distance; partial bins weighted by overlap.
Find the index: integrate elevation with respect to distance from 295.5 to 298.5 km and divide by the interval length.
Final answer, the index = 18.8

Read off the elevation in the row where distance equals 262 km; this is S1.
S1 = 18.37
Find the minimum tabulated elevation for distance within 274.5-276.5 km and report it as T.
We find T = 19.13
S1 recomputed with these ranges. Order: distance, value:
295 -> 19.14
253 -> 17.96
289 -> 18.98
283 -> 19.68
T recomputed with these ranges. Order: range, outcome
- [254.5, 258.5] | 17.77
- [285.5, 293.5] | 18.45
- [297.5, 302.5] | 18.32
